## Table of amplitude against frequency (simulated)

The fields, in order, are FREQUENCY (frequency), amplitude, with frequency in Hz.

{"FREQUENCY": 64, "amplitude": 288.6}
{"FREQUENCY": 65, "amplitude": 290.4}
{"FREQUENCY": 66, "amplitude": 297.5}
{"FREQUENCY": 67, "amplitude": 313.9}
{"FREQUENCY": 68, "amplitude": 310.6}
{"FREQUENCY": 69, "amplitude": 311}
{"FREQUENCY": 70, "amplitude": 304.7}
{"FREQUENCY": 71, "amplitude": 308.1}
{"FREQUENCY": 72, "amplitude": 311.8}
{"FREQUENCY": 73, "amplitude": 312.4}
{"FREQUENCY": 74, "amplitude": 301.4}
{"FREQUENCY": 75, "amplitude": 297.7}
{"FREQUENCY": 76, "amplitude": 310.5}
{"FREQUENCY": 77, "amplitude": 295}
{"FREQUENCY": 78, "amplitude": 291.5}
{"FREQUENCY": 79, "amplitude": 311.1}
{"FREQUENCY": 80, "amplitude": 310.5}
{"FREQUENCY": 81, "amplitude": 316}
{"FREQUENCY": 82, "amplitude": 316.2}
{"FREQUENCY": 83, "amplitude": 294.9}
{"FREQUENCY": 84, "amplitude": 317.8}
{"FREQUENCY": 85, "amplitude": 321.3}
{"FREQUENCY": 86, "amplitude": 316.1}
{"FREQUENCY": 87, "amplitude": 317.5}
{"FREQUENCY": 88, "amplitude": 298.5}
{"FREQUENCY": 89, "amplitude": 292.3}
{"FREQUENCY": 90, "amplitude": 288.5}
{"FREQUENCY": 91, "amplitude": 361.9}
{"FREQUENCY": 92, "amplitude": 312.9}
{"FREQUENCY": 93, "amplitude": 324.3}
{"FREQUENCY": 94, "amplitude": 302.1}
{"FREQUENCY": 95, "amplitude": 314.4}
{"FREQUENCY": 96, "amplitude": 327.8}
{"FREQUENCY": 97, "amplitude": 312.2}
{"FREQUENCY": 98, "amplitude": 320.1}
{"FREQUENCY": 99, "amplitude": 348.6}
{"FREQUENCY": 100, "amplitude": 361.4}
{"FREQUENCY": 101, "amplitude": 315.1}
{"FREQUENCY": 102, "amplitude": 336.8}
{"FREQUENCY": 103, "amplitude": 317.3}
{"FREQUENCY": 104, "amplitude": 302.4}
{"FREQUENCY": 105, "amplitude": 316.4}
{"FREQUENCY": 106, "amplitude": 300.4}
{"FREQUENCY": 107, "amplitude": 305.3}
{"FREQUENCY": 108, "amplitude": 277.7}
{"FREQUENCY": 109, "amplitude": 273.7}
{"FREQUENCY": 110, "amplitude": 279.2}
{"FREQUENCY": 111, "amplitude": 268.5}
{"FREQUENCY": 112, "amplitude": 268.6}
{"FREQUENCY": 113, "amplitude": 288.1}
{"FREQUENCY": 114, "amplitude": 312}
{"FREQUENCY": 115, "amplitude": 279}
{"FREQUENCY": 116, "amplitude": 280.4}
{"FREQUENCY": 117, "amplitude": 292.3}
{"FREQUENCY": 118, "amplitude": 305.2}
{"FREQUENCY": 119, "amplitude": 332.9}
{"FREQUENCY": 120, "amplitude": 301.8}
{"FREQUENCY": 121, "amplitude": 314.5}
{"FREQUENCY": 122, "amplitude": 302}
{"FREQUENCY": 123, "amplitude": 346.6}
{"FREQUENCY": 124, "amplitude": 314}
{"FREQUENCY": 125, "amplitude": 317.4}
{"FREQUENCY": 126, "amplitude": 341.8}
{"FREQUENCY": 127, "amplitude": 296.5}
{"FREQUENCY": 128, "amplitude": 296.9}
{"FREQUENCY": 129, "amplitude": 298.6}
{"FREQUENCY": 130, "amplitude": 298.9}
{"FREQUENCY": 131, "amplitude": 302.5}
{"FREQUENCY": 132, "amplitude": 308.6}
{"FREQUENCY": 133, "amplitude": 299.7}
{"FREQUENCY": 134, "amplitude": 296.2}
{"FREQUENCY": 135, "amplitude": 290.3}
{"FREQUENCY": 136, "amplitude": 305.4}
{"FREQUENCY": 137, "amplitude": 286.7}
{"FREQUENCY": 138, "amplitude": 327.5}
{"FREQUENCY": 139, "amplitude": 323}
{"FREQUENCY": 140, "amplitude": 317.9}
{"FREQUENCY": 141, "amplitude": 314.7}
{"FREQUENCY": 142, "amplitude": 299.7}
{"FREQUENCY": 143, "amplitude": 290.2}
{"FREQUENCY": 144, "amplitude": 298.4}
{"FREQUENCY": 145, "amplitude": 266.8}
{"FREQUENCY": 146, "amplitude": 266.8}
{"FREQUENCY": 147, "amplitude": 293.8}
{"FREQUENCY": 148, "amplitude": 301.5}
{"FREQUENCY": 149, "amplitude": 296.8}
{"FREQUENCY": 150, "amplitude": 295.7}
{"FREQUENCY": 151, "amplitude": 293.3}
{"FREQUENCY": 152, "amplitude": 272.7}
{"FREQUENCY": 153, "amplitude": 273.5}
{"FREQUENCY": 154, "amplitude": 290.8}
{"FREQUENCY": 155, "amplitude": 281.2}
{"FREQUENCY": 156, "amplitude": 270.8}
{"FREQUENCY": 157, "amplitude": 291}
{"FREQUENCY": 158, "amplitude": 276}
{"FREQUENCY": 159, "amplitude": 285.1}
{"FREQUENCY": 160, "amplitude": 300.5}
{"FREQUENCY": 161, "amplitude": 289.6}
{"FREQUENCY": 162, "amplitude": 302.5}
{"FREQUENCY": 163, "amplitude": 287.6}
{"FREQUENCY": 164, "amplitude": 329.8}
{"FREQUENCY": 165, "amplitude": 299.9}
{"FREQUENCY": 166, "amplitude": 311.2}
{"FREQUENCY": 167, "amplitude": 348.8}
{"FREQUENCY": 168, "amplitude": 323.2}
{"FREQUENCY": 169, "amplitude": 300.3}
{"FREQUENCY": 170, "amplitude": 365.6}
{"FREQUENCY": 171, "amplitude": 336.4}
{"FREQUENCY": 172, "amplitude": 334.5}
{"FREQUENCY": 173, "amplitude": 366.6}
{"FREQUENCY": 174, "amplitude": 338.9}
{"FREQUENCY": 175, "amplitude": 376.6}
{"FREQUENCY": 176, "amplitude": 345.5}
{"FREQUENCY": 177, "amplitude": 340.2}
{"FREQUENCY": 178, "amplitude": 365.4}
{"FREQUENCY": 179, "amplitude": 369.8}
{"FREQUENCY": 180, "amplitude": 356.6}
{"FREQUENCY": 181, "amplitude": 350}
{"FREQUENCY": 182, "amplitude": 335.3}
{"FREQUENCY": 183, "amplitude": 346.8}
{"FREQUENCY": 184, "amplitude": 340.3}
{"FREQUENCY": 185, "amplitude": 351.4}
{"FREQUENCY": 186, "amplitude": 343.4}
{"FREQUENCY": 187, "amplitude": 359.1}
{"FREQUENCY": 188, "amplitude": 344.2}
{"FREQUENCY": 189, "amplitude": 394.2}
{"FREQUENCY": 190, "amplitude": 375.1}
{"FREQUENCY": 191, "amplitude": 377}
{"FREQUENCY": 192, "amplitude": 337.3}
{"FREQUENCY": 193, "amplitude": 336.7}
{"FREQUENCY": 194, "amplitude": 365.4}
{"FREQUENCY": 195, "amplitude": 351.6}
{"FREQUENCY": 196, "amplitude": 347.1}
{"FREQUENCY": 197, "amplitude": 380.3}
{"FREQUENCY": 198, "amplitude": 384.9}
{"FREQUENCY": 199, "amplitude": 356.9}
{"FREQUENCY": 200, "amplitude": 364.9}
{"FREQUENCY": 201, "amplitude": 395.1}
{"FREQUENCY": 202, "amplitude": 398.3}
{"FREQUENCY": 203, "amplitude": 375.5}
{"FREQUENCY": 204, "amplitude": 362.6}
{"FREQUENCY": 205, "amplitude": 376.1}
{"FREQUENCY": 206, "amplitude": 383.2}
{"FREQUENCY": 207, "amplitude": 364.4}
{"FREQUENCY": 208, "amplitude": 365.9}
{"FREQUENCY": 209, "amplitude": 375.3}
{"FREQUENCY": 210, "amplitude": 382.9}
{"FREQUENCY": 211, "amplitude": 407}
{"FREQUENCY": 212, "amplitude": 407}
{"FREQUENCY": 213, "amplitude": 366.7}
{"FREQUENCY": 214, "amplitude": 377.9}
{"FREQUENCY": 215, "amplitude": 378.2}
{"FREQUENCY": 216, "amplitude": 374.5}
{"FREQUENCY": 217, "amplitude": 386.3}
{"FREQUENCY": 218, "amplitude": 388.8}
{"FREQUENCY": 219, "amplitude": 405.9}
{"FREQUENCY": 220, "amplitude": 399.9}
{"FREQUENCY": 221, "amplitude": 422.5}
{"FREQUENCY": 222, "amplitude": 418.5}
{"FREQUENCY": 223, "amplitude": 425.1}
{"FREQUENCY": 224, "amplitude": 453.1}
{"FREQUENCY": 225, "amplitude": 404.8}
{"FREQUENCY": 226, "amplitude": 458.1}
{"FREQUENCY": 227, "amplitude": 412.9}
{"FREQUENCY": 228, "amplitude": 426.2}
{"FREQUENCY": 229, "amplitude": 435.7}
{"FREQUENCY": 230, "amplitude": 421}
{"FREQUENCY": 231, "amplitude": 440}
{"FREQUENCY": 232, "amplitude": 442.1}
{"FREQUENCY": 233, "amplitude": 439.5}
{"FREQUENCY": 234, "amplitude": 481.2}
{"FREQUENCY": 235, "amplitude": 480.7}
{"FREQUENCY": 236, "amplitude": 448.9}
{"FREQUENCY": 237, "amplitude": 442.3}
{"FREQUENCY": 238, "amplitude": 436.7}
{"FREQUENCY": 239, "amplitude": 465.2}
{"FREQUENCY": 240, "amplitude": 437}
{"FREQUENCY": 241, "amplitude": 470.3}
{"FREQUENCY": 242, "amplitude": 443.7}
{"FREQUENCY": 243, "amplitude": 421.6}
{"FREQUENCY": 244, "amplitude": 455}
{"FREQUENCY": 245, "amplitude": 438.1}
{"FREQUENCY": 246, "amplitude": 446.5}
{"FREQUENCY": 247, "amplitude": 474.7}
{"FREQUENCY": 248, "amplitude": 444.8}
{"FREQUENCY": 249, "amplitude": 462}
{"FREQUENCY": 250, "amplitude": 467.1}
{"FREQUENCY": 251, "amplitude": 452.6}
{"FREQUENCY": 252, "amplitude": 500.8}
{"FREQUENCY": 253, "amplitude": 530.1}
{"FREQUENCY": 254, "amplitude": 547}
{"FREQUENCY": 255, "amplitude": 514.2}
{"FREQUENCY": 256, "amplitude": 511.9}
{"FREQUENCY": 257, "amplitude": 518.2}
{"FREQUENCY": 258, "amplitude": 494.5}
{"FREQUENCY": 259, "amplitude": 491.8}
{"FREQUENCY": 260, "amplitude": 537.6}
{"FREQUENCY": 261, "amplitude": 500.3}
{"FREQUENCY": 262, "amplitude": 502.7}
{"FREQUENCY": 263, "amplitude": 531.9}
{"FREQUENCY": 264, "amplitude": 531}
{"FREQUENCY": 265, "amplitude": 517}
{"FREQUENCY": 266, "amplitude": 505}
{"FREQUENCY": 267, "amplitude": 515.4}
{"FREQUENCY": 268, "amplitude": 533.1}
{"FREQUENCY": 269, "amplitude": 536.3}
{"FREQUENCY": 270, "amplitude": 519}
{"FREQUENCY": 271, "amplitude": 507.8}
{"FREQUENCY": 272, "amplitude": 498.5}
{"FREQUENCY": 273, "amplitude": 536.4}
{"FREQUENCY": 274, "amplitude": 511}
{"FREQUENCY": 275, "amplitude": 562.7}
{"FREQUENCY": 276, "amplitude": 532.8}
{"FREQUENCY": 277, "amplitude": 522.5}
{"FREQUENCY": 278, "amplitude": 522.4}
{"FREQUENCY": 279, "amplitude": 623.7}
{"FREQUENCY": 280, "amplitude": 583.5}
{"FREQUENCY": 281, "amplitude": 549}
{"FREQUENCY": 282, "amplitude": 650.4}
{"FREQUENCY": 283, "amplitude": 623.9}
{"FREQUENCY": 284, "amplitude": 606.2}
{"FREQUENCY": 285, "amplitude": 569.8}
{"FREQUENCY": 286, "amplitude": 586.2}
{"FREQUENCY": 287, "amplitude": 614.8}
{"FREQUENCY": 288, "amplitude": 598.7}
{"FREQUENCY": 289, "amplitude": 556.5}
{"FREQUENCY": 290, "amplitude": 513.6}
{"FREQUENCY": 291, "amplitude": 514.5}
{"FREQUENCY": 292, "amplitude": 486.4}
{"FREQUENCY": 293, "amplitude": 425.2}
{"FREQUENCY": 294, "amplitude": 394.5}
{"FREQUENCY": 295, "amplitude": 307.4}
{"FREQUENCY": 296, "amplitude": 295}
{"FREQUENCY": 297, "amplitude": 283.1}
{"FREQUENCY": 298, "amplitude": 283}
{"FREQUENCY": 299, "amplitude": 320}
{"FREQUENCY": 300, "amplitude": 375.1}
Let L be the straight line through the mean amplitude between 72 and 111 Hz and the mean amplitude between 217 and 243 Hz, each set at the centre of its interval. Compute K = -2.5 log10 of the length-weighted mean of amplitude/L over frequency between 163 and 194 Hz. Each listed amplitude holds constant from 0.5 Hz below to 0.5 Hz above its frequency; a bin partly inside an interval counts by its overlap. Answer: 0.13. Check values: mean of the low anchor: 310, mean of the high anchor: 435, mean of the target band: 346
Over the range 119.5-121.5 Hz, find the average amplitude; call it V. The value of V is 308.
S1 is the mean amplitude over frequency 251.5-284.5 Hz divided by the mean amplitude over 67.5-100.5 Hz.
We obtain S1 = 1.7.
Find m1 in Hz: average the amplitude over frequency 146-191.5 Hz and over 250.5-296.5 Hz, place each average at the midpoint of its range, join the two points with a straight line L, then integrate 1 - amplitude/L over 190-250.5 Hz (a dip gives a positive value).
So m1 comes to 1.72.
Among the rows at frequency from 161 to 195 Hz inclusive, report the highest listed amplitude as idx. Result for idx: 394.2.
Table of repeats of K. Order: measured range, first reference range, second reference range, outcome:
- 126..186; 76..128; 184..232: 0.12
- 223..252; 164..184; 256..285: 0.06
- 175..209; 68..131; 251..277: 0.18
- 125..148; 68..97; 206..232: 0.15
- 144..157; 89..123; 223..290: 0.27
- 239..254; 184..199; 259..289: 0.05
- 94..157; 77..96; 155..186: 0.06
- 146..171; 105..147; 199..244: 0.13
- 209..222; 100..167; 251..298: 0.09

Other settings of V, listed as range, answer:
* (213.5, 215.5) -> 378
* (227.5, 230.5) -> 428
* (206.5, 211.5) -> 379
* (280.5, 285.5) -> 600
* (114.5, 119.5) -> 298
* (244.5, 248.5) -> 451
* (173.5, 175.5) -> 358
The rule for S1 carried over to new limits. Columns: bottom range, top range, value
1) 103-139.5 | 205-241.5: 1.38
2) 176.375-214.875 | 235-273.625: 1.34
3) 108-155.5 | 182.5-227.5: 1.28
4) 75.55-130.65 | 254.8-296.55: 1.69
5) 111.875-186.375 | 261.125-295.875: 1.70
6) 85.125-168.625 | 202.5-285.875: 1.55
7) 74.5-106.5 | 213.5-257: 1.41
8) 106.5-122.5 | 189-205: 1.26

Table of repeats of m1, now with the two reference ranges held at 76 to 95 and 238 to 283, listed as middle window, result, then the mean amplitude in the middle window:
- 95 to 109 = 0.51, 317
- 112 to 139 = 3.84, 305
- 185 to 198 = 2.12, 360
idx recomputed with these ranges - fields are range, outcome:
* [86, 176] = 376.6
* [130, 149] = 327.5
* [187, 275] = 562.7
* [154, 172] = 365.6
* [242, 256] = 547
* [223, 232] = 458.1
